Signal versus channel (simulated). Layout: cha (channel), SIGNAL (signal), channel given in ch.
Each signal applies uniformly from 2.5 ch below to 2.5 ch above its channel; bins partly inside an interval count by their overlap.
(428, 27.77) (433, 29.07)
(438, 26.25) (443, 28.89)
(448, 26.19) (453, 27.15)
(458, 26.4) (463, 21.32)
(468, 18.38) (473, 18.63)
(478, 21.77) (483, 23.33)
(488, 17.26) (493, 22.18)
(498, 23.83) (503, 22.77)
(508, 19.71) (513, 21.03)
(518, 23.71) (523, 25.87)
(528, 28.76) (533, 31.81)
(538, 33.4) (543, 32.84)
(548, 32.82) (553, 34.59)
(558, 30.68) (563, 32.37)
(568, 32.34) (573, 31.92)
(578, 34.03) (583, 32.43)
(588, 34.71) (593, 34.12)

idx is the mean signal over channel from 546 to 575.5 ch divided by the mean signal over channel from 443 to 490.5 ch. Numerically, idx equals 1.43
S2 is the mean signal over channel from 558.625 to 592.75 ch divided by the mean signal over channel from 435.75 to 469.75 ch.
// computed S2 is 1.31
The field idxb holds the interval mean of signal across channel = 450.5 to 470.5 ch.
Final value 23.3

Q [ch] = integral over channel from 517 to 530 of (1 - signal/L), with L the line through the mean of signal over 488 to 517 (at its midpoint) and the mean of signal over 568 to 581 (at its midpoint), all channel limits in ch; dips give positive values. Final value -0.7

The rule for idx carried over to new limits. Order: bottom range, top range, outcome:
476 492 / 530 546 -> 1.56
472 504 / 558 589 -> 1.52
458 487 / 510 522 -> 1.08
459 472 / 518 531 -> 1.31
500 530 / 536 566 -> 1.39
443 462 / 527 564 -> 1.22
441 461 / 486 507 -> 0.80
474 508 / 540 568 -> 1.51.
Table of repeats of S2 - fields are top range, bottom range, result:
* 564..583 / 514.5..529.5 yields 1.28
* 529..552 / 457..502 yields 1.53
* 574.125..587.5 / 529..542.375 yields 1.03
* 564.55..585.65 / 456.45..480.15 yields 1.55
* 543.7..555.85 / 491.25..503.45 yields 1.46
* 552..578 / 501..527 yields 1.41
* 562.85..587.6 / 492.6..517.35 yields 1.49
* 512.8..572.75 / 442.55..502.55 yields 1.34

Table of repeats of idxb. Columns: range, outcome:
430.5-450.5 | 27.6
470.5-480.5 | 20.2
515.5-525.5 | 24.8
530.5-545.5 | 32.7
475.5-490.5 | 20.8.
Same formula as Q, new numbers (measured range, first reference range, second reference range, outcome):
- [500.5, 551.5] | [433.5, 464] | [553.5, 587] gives 5.1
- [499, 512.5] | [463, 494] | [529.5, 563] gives 2.0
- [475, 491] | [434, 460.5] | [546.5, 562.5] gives 4.5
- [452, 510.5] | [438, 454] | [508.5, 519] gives 6.2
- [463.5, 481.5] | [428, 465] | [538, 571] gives 5.2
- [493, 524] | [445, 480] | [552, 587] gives 5.1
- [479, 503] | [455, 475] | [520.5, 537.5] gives 2.8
